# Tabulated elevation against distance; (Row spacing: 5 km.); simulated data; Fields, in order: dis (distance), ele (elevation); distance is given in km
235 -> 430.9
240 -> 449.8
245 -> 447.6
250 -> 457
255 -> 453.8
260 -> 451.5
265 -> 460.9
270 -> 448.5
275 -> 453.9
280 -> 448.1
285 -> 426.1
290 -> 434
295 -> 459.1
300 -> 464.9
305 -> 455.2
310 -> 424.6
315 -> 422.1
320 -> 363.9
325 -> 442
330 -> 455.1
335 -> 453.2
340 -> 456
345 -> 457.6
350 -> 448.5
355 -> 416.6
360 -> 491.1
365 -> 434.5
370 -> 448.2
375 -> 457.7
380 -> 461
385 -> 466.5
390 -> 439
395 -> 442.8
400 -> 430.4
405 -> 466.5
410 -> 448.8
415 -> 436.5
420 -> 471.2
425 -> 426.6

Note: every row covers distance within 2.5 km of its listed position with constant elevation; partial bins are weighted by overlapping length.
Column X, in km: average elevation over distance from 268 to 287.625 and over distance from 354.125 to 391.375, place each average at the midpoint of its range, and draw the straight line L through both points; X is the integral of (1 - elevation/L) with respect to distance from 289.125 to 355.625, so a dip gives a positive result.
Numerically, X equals 1.2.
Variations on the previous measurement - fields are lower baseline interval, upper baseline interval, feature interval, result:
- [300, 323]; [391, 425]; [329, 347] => -1.1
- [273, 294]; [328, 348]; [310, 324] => 1.4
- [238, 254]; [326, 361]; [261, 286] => 0.2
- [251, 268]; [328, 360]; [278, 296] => 0.5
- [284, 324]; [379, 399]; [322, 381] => -1.2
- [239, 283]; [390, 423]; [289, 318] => 0.6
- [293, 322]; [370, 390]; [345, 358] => 0.2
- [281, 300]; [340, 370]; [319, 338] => 0.6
